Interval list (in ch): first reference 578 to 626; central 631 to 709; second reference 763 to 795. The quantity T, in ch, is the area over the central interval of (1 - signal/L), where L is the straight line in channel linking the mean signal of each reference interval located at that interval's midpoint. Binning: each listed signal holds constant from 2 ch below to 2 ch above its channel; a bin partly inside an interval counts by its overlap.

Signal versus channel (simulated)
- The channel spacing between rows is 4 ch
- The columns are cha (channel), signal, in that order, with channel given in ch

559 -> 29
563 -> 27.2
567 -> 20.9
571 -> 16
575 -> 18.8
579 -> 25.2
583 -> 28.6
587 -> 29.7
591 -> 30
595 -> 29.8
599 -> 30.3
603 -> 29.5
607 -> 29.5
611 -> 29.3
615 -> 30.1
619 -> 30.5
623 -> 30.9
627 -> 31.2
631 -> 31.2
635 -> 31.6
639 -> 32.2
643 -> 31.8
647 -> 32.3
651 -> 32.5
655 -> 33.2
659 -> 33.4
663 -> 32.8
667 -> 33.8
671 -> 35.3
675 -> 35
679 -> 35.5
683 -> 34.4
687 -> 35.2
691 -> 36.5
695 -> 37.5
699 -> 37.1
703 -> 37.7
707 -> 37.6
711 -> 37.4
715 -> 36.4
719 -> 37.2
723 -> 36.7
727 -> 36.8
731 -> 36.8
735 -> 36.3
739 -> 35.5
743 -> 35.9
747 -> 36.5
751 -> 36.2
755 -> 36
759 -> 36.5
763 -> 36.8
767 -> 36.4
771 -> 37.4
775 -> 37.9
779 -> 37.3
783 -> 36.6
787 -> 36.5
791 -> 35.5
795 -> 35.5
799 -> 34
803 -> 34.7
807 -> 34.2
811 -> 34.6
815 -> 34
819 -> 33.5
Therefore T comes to -5.0 ch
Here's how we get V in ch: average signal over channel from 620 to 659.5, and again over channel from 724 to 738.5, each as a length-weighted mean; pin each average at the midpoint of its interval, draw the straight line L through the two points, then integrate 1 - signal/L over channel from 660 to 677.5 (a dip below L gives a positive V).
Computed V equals -0.4 ch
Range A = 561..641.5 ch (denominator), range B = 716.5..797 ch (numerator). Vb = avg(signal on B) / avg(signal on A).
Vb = 1.3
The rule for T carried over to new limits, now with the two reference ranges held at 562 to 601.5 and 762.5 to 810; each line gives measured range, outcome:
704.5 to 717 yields -1.9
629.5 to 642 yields -1.5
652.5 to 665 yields -1.5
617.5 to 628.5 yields -1.2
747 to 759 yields -0.7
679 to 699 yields -3.1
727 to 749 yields -1.8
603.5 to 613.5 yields -0.9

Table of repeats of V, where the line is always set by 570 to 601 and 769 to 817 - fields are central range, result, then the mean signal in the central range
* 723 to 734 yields -1.3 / 36.7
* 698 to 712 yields -2.5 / 37.5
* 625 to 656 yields -3.3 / 32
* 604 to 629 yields -2.2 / 30.2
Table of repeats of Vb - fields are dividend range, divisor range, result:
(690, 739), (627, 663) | 1.15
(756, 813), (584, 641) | 1.18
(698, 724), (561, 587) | 1.59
